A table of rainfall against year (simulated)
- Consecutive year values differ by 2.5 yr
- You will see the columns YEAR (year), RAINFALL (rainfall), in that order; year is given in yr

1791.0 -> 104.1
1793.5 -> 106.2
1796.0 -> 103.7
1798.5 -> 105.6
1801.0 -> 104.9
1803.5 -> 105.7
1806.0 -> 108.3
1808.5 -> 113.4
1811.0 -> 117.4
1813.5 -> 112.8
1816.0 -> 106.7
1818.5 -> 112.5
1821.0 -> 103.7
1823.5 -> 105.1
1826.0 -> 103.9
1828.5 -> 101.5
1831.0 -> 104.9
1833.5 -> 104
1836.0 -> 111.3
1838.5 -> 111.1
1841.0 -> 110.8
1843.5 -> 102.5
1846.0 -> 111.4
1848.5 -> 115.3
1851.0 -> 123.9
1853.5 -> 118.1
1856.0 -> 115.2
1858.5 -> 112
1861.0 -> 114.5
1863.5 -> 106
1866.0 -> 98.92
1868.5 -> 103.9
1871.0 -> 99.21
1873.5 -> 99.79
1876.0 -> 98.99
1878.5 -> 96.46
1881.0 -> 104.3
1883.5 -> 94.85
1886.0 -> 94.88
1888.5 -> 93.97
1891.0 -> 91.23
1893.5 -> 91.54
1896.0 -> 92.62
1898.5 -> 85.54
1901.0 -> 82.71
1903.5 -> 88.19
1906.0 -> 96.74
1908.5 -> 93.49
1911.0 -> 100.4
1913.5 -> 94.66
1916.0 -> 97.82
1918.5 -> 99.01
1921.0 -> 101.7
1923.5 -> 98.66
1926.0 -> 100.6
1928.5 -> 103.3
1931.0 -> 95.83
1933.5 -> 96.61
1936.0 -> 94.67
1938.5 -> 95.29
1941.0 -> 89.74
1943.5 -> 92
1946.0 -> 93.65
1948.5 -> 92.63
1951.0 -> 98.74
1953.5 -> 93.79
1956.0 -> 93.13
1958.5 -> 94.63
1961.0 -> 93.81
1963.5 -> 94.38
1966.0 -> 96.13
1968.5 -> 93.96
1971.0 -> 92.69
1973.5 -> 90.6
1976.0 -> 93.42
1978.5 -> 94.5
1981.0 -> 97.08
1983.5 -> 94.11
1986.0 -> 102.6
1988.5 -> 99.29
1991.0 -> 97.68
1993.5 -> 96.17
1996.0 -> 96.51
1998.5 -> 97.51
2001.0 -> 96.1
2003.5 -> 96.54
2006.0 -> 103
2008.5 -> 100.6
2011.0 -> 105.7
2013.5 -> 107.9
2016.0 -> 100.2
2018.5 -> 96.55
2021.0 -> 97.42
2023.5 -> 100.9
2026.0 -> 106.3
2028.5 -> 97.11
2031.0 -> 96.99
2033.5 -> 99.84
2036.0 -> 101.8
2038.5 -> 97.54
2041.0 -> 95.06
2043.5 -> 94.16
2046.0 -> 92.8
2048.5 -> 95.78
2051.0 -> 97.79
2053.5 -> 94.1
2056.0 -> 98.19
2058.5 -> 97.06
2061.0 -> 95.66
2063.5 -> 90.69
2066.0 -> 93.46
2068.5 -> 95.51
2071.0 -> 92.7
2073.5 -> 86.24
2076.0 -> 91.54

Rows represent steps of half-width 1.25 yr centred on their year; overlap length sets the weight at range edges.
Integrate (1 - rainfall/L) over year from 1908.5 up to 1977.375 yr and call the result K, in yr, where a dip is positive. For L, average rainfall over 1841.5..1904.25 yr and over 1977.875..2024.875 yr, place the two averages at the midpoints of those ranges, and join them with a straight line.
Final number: 3.2 yr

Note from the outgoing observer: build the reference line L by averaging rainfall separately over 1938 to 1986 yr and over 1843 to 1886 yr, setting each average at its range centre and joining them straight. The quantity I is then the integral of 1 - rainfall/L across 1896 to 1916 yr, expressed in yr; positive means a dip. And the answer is 1.79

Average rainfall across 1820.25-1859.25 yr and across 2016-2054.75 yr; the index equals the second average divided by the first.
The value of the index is 0.9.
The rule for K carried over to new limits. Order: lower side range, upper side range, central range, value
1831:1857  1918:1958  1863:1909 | 4.2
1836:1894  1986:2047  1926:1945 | 1.2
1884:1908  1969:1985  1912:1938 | -1.7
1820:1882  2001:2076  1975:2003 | 0.9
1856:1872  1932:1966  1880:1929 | 2.7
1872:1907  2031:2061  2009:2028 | -1.1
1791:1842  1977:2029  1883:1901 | 2.2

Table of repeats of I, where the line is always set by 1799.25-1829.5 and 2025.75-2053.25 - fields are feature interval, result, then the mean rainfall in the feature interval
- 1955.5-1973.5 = 1.2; 93.9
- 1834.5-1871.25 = -1.5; 111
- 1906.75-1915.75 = 0.6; 96.4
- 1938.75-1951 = 1.1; 93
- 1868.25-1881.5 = 0.7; 100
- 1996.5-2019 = -0.4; 100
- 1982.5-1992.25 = 0.1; 98.5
